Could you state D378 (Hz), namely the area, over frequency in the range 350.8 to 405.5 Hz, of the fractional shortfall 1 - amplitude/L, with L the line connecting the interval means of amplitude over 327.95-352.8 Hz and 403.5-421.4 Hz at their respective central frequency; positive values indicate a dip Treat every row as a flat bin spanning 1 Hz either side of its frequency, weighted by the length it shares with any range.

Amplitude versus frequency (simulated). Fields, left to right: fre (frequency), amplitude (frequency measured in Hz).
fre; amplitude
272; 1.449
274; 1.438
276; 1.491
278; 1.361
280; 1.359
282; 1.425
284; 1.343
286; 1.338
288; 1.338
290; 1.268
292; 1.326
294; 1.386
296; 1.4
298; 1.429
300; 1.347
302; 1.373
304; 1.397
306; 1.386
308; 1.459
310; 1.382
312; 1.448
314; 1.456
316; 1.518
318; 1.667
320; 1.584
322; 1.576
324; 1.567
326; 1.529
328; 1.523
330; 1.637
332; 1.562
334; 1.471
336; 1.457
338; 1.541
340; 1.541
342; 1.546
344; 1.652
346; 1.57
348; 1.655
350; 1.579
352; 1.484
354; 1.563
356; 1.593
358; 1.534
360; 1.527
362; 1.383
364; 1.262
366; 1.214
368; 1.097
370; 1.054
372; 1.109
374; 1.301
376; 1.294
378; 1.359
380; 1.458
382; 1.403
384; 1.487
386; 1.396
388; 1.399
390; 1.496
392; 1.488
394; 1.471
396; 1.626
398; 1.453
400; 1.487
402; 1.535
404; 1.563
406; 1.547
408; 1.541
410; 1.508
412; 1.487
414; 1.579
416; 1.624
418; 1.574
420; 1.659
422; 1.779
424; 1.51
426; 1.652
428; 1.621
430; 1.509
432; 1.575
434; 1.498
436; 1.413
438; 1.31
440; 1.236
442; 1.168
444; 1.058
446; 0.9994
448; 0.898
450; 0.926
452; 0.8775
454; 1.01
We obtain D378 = 5.35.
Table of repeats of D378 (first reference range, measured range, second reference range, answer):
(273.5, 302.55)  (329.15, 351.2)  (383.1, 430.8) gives -1.77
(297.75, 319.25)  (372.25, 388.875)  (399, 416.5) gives 1.52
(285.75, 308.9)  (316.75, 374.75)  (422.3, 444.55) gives -3.49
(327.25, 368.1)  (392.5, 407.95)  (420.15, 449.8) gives -1.12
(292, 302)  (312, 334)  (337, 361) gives -1.18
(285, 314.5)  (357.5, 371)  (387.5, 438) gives 1.69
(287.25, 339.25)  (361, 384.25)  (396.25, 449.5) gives 2.84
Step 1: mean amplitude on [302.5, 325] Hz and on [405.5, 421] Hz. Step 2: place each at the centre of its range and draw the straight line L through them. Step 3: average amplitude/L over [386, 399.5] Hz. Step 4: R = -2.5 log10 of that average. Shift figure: 0.049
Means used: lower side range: 1.49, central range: 1.48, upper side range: 1.57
